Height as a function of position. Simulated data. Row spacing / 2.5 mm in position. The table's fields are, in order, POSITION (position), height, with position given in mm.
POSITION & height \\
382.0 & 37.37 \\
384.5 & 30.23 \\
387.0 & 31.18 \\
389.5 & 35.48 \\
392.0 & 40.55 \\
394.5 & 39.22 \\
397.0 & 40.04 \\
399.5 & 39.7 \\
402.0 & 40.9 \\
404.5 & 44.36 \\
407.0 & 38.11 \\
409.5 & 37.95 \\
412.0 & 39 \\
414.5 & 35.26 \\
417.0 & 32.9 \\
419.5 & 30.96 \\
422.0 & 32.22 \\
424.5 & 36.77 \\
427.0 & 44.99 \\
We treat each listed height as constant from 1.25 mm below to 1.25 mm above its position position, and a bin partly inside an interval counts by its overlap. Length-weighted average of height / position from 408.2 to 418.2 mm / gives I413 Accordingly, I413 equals 36.3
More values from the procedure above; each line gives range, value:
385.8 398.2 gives 37.3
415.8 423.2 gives 32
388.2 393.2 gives 37.9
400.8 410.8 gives 40.3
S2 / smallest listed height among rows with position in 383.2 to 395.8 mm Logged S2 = 30.23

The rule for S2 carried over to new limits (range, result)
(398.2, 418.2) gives 32.9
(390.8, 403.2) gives 39.22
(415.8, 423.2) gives 30.96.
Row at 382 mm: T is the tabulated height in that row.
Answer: 37.37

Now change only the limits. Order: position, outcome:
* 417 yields 32.9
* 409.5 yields 37.95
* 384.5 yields 30.23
